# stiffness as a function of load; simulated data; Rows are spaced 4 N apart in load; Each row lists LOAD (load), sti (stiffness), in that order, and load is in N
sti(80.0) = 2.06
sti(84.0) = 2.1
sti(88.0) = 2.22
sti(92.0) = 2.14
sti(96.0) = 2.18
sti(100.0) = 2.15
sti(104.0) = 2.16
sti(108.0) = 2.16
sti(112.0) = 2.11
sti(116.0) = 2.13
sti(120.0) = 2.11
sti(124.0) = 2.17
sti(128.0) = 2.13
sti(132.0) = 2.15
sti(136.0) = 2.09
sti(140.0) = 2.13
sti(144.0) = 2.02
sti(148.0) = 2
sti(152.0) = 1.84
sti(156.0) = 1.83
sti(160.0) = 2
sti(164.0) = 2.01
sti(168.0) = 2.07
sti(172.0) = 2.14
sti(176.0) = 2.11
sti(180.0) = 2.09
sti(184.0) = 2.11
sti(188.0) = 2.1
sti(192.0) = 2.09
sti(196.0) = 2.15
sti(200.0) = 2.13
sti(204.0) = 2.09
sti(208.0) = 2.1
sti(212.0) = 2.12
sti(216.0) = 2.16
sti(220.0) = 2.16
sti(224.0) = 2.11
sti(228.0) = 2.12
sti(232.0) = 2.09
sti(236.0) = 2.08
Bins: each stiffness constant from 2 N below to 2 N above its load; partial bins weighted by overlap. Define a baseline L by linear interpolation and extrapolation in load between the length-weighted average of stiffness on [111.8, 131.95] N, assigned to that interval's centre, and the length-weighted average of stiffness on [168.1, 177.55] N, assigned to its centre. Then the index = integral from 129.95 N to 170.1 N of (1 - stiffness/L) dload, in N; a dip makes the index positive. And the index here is 2.1 N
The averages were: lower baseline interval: 2.13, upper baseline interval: 2.11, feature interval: 2.01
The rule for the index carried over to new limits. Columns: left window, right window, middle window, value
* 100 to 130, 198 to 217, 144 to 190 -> 2.17 N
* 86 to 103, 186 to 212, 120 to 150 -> 0.68 N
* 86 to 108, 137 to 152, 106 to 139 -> -0.63 N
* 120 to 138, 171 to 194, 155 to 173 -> 0.87 N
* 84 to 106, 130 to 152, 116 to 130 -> -0.25 N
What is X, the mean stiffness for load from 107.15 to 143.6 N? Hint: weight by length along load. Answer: 2.13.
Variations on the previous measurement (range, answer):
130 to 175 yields 2.03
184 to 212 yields 2.11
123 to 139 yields 2.13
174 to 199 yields 2.11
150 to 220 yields 2.07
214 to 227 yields 2.14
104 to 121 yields 2.13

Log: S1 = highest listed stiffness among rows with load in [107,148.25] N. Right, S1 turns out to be 2.17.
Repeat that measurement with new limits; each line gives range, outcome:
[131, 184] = 2.15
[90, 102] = 2.18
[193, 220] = 2.16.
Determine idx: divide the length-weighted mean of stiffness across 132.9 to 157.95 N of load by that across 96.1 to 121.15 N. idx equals 0.9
